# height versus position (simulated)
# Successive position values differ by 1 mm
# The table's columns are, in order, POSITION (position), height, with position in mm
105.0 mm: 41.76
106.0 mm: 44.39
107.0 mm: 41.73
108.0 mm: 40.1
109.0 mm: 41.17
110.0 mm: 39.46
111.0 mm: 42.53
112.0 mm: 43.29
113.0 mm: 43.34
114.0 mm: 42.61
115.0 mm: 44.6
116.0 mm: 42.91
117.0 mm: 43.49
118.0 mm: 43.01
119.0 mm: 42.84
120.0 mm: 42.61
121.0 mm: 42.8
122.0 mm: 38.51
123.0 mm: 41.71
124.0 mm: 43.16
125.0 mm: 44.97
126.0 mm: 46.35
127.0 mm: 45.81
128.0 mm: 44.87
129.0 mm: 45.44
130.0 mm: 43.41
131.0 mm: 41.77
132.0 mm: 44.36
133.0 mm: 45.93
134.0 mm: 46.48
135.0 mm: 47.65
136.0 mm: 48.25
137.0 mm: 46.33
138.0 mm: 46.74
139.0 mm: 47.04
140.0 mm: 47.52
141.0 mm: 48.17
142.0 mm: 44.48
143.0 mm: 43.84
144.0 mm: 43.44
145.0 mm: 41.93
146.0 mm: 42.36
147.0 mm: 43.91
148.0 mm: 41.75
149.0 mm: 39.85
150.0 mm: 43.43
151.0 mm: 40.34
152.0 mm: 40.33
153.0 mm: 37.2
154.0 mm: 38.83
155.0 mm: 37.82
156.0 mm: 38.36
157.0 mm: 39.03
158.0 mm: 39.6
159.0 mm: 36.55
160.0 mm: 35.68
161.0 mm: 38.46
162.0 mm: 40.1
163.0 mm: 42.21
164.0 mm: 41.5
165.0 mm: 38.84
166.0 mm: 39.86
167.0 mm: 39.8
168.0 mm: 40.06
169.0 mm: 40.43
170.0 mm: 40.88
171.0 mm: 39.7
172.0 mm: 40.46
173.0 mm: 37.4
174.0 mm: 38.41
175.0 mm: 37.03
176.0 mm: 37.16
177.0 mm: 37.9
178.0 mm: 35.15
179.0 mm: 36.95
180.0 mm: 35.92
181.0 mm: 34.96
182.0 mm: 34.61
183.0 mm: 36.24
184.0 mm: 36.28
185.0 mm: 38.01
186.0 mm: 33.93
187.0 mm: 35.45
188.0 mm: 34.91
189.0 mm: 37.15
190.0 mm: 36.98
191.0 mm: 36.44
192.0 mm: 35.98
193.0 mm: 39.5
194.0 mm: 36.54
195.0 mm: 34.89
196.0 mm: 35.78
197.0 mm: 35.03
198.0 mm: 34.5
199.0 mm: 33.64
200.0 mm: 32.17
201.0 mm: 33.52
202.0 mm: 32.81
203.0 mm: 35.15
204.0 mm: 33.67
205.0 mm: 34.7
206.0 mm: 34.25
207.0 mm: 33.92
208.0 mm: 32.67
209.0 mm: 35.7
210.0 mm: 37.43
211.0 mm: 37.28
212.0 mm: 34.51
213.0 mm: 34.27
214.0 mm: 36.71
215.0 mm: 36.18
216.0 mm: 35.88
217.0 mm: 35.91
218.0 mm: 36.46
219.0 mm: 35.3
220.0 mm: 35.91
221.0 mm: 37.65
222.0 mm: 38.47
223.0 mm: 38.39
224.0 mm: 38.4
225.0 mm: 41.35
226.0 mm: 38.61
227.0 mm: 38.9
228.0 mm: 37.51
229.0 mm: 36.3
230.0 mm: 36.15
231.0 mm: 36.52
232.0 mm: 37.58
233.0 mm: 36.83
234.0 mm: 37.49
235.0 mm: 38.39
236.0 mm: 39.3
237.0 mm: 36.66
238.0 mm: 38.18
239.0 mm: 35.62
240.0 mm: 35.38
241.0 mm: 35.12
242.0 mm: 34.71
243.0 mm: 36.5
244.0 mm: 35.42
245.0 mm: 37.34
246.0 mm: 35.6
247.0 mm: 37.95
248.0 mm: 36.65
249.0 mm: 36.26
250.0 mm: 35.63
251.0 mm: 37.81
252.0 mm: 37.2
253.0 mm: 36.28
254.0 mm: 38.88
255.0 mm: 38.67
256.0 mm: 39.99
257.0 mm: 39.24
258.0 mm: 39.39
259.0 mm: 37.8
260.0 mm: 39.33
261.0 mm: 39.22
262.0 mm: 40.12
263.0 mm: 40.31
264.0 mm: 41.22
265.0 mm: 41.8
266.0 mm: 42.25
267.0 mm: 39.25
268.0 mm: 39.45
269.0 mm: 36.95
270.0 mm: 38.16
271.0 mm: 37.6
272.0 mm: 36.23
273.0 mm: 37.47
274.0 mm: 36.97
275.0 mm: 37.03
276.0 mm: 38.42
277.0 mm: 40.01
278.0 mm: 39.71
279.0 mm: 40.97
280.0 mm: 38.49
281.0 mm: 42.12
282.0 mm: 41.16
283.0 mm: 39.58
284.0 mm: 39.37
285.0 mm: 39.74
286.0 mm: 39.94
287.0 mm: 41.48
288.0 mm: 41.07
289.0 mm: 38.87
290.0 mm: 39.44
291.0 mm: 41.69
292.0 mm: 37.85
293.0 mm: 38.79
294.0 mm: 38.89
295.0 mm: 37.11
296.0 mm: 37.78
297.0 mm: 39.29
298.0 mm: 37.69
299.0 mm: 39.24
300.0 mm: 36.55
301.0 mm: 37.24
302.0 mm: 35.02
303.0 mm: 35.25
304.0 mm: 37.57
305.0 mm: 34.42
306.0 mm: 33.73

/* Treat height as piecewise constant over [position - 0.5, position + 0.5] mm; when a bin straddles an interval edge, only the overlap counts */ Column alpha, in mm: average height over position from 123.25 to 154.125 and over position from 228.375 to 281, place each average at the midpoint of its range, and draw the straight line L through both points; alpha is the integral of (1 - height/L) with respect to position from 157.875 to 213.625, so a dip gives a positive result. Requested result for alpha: 6.7 mm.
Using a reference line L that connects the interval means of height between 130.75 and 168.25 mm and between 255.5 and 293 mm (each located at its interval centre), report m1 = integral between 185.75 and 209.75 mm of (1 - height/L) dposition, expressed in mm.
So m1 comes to 3.6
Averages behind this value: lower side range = 42.1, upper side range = 39.4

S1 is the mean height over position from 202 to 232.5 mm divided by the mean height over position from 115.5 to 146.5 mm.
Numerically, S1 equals 0.8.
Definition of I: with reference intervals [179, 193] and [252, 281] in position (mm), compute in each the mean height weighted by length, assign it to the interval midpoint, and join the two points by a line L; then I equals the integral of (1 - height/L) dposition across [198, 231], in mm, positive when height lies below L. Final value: 1.1 mm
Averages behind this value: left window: 36.1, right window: 39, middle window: 35.9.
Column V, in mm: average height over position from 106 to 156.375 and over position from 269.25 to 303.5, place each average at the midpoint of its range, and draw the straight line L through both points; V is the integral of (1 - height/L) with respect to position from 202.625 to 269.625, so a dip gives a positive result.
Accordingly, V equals 4.8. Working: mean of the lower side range 43.2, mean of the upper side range 38.7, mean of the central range 37.3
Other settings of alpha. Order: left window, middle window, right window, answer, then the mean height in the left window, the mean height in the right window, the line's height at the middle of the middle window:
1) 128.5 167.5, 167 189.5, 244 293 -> 2.3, 42.3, 38.9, 41.4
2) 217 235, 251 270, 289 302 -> -0.7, 37.5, 38.3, 37.9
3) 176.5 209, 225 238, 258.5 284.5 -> -0.2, 35.3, 39.3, 37.3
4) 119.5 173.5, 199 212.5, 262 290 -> 2.2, 42.2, 39.5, 40.9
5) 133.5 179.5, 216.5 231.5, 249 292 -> 0.9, 41.1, 39.1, 39.9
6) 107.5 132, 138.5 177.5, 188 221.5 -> -0.9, 43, 35.4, 39.6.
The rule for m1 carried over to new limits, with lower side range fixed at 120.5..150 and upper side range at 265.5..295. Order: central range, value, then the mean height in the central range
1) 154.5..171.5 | 1.6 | 39.3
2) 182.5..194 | 1.6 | 36.4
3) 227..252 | 2.4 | 36.8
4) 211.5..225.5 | 1.6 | 36.8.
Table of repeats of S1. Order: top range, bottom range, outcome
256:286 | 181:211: 1.11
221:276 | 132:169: 0.90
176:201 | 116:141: 0.80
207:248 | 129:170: 0.87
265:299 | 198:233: 1.09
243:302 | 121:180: 0.93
